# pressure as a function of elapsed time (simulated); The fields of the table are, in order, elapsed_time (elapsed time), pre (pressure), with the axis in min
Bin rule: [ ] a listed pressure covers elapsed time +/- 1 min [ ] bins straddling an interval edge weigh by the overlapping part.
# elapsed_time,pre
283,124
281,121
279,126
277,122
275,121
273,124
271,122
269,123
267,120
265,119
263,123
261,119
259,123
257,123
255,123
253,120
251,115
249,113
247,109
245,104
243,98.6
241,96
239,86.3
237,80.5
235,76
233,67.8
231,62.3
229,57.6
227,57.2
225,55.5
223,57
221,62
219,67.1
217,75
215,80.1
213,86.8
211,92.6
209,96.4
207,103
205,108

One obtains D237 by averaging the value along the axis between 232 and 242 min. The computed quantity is 81.3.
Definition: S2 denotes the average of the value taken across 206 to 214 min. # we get 94.7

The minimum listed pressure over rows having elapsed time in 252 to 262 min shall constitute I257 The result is 119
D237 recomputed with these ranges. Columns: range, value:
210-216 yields 86.5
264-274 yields 122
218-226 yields 60.4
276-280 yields 124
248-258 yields 119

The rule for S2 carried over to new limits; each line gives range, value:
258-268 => 121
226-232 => 59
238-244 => 93.6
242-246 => 101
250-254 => 118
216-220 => 71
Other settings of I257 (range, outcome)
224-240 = 55.5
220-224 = 57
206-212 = 92.6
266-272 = 120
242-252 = 98.6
